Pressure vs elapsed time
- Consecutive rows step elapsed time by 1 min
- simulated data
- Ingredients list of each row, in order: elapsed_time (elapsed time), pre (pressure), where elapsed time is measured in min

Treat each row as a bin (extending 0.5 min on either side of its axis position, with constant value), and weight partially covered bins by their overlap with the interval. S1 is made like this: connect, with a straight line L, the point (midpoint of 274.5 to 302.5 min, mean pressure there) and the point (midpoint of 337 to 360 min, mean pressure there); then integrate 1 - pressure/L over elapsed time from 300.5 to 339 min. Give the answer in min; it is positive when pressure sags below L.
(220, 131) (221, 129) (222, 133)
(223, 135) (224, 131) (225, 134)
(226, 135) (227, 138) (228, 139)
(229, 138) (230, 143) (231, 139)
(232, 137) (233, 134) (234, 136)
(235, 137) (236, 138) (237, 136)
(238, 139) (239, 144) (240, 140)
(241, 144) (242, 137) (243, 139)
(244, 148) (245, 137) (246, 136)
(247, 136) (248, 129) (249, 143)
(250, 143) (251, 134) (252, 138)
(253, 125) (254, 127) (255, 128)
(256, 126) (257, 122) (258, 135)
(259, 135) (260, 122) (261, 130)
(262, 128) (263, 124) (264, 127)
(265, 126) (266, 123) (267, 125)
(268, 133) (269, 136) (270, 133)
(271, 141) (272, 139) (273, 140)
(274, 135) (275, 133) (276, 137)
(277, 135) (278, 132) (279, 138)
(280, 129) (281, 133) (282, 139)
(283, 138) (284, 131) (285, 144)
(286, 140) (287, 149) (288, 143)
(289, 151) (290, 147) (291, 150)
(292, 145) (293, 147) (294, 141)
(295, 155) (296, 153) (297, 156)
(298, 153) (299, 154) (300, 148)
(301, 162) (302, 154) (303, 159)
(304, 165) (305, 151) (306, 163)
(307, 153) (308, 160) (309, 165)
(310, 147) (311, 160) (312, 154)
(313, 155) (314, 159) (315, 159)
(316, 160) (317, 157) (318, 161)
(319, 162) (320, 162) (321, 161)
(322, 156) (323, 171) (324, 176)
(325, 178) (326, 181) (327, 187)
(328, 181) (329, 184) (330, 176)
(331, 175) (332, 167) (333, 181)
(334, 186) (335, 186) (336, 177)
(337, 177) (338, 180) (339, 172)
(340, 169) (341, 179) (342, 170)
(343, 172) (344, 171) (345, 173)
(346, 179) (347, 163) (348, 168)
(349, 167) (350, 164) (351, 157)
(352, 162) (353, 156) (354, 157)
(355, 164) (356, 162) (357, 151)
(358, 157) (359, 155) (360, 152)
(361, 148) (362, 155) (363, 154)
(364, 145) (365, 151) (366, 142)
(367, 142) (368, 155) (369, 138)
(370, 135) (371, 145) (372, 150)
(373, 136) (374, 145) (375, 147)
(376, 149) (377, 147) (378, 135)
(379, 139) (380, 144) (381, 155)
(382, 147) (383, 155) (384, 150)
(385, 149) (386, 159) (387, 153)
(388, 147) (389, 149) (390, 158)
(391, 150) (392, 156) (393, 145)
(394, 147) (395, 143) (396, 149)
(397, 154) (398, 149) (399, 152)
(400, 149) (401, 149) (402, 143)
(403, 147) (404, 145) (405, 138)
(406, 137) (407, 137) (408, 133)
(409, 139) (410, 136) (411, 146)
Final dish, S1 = -2.9 min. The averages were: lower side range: 144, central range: 167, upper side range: 166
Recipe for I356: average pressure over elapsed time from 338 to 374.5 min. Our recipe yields 158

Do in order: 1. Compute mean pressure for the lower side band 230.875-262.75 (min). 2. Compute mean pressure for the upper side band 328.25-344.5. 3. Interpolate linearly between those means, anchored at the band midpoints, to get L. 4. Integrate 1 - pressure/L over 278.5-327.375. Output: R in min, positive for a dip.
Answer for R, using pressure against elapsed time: 2.09 min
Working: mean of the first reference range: 135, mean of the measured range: 154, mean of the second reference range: 176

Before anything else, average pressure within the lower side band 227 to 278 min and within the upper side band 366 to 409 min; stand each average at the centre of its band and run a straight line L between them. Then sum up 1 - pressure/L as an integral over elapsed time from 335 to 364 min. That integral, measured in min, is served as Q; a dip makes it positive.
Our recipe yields -4.4 min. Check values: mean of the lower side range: 135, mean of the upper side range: 146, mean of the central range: 165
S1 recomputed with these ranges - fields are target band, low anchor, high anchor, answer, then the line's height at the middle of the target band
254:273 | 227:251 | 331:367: 1.93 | 144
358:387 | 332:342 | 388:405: 2.29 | 160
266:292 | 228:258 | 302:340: 2.22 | 151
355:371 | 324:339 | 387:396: 1.37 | 164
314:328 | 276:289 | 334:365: -1.25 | 153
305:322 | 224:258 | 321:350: 0.76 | 166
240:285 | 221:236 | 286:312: 3.31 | 144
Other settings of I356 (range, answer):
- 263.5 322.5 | 147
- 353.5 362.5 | 156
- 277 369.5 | 159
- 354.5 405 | 149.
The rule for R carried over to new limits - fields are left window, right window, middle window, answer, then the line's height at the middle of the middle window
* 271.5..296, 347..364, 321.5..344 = -3.5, 152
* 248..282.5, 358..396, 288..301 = -1.3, 136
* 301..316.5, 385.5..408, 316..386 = -3.6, 153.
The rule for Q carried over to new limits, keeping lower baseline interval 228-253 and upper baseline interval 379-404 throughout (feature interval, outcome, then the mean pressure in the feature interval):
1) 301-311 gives -1.0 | 158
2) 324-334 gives -2.4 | 179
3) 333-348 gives -3.0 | 175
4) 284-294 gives -0.2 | 145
